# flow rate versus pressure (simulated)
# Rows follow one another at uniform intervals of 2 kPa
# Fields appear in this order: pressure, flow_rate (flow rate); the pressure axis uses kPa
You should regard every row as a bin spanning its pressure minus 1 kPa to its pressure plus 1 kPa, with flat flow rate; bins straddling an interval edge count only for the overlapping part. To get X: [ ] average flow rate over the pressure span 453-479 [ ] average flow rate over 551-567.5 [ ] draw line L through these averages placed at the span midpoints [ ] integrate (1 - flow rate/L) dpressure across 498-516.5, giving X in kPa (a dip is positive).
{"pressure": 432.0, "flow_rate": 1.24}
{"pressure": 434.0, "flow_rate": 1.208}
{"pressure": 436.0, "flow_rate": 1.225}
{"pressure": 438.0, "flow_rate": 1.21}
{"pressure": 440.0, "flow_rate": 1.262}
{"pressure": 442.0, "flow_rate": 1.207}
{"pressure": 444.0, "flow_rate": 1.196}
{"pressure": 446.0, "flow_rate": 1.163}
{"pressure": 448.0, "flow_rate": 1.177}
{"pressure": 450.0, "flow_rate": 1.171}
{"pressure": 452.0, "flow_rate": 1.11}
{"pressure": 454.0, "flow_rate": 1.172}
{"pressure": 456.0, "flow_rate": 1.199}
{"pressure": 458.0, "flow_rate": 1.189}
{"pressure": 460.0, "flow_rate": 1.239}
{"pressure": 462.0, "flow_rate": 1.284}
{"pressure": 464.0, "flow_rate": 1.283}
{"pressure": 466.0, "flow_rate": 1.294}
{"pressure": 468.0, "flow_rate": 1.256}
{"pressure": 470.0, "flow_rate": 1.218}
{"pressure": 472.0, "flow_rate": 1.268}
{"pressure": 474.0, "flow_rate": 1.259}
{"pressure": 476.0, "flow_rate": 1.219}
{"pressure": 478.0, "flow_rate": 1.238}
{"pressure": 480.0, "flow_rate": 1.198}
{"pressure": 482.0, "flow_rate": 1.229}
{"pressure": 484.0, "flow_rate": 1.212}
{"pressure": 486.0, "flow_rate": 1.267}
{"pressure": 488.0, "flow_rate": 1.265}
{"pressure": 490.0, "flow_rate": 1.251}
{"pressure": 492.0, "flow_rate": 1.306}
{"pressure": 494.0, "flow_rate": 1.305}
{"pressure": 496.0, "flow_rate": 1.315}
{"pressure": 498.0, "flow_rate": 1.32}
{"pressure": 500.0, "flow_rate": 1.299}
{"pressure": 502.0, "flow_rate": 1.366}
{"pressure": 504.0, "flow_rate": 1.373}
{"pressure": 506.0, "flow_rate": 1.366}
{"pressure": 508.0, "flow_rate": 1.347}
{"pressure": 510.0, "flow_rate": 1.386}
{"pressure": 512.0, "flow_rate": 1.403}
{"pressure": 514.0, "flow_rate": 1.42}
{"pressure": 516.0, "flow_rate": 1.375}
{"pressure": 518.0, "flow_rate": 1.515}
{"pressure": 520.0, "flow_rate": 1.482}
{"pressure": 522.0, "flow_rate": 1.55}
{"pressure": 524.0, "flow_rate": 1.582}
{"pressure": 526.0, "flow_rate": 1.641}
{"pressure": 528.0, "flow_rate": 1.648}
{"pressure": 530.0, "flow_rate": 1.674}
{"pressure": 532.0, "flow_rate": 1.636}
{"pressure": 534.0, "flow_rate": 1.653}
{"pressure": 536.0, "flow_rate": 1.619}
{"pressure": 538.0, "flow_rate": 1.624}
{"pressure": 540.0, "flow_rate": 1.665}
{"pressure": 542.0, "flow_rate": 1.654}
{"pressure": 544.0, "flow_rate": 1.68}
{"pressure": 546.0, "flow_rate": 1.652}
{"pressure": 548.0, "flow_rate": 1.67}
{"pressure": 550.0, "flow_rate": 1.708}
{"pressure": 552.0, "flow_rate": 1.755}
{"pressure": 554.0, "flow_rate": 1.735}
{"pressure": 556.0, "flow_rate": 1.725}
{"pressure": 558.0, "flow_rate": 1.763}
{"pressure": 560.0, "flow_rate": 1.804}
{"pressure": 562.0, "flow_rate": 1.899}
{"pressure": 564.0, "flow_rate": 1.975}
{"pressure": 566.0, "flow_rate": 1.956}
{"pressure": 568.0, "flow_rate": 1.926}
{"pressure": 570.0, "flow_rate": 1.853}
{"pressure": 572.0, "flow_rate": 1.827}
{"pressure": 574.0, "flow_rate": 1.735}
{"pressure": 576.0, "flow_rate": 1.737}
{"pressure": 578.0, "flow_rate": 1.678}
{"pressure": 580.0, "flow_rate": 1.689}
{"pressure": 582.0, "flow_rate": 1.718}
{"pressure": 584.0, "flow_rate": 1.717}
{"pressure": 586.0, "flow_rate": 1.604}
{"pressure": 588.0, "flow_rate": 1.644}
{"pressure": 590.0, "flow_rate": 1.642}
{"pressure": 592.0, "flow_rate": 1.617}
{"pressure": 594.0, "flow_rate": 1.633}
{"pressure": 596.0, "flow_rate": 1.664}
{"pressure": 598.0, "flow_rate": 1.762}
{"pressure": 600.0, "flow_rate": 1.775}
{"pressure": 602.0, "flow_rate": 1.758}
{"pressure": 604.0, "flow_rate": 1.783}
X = 1.6 kPa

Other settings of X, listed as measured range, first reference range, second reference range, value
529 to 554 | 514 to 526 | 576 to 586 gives -1.5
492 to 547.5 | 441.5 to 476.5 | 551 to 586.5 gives 1.3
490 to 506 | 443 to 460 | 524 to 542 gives 1.3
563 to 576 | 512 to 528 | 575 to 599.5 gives -1.9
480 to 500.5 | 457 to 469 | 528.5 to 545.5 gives 1.9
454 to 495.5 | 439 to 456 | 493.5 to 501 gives 0.1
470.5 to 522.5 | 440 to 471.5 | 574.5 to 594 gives 1.3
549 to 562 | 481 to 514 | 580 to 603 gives -1.8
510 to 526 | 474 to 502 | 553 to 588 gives -0.3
